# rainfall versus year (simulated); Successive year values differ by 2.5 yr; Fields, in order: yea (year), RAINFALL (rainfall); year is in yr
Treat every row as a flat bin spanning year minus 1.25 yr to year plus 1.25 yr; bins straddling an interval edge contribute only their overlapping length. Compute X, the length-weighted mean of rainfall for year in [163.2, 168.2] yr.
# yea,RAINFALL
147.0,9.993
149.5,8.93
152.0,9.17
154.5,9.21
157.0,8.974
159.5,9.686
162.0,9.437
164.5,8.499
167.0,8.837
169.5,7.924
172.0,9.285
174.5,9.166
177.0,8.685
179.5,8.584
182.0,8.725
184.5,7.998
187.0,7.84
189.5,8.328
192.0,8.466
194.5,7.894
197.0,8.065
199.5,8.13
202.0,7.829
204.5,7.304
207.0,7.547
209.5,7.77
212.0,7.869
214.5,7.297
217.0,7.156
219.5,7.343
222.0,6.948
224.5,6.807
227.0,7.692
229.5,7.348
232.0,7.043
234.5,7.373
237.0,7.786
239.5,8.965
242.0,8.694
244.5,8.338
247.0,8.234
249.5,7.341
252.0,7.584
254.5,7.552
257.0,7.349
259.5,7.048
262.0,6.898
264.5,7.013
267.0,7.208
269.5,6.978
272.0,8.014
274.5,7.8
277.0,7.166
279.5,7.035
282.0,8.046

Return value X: 8.67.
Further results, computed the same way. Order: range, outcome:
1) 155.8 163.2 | 9.37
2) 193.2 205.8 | 7.85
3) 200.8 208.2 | 7.56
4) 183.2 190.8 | 8.06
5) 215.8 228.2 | 7.19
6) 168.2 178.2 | 8.77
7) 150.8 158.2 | 9.12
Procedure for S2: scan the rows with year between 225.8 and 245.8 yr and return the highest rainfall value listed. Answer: 8.965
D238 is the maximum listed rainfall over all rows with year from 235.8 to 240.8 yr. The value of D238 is 8.965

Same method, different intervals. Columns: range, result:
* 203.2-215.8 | 7.869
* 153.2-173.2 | 9.686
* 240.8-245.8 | 8.694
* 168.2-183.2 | 9.285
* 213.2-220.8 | 7.343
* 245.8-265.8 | 8.234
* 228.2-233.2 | 7.348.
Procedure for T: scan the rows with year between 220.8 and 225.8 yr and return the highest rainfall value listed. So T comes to 6.948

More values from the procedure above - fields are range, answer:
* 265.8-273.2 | 8.014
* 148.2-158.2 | 9.21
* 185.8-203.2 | 8.466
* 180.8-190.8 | 8.725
